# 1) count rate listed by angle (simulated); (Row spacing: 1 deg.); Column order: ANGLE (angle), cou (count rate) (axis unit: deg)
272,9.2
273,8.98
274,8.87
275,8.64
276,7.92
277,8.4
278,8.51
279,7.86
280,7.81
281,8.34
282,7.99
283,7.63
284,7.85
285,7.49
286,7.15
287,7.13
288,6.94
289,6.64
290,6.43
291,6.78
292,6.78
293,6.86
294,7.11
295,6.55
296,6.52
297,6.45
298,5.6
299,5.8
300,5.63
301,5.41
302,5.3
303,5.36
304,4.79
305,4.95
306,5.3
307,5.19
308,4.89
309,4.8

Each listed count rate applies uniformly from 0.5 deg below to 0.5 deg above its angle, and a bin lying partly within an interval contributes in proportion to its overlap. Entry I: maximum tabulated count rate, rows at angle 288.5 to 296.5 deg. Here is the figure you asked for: 7.11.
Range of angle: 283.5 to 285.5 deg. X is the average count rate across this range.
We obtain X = 7.67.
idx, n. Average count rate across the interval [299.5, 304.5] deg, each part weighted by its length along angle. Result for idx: 5.3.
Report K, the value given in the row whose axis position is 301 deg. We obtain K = 5.41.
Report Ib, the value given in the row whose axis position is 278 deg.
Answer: 8.51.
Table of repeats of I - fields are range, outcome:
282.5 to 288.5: 7.85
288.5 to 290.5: 6.64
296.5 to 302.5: 6.45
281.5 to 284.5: 7.99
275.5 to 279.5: 8.51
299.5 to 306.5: 5.63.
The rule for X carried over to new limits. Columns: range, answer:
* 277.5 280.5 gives 8.06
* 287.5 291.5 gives 6.7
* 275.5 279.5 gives 8.17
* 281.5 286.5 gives 7.62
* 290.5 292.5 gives 6.78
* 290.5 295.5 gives 6.82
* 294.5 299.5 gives 6.18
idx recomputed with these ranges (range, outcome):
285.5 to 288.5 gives 7.07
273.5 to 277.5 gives 8.46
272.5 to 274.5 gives 8.93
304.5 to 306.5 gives 5.12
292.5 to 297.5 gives 6.7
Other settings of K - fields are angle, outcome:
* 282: 7.99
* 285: 7.49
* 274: 8.87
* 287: 7.13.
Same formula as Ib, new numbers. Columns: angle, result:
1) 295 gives 6.55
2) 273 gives 8.98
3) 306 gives 5.3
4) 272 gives 9.2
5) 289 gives 6.64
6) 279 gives 7.86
